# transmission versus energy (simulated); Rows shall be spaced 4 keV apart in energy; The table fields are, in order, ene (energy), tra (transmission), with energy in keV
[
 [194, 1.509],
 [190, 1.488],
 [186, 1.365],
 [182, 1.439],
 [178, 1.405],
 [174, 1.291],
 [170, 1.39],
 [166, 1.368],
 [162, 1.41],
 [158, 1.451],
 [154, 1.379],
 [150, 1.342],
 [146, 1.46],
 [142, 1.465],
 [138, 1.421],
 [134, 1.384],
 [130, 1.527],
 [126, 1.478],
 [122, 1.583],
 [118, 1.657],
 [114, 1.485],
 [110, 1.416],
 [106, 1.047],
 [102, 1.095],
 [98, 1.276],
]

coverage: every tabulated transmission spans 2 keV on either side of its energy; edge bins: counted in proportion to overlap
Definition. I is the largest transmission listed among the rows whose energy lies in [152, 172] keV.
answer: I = 1.451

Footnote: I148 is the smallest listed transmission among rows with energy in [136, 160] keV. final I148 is 1.342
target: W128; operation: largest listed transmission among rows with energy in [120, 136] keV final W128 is 1.583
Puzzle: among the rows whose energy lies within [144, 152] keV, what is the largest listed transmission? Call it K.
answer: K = 1.46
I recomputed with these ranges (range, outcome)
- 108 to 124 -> 1.657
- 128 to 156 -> 1.527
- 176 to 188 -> 1.439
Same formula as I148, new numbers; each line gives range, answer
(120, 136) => 1.384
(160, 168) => 1.368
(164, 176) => 1.291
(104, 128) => 1.047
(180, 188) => 1.365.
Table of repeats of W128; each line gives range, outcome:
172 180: 1.405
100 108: 1.095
